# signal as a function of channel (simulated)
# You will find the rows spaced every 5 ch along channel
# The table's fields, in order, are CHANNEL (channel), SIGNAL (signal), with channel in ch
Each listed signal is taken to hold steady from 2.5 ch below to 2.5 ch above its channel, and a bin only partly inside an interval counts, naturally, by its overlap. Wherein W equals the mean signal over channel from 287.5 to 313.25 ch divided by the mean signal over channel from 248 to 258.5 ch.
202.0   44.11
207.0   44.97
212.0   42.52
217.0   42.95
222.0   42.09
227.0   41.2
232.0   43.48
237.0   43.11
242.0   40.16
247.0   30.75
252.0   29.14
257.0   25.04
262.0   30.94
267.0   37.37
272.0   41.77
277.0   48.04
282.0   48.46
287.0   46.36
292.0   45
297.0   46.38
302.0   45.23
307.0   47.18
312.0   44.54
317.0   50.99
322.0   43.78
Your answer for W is 1.65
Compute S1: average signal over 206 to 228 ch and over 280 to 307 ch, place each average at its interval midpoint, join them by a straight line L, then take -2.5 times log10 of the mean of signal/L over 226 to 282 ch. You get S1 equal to 0.18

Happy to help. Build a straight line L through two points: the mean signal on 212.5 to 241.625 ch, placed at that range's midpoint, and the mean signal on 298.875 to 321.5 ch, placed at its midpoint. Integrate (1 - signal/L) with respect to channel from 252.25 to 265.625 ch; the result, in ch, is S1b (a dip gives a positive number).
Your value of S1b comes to 4.6 ch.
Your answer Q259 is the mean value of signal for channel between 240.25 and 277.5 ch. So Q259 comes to 34.6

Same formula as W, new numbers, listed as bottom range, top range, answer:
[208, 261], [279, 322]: 1.23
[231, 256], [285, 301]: 1.27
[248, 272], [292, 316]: 1.45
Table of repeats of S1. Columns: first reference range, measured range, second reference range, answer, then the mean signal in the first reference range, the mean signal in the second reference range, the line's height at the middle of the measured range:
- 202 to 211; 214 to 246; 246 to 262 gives -0.15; 44.3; 28.5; 36.5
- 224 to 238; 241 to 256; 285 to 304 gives 0.34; 42.5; 45.7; 43.4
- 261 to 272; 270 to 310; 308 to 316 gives -0.12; 36.3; 46.2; 41.4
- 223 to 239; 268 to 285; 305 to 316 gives -0.01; 42.5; 46.5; 44.8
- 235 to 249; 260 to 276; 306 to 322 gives 0.09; 38.1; 47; 41.3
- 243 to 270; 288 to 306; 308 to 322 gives -0.09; 31.4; 47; 42.2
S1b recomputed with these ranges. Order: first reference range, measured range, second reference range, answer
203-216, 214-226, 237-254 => -0.37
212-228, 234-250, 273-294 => 2.13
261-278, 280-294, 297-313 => -1.30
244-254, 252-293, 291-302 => -1.23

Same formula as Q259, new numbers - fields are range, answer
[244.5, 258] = 28.7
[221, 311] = 40.7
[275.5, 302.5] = 46.6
